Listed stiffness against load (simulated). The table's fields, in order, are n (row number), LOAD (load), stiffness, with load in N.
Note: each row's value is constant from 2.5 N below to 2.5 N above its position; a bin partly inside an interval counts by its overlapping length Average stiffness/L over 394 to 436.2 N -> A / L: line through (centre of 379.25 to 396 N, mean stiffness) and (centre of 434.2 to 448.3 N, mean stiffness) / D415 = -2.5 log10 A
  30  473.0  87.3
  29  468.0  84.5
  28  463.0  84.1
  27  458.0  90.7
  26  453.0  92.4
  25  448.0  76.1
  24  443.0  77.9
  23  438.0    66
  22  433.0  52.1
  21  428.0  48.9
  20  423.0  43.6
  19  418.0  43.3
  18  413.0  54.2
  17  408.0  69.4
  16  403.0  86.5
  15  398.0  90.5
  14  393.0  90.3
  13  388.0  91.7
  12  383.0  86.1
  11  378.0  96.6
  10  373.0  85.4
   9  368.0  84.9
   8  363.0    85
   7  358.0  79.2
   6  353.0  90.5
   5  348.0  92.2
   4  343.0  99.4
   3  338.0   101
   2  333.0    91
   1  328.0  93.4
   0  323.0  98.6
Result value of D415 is 0.29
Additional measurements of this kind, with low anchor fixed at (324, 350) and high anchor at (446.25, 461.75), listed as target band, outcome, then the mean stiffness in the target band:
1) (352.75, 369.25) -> 0.12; 84.1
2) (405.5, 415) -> 0.40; 62.2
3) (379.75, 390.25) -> 0.03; 89.4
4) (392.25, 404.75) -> 0.02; 89.1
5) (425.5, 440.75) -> 0.49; 56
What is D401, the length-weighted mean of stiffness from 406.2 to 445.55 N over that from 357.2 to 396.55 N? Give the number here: 0.65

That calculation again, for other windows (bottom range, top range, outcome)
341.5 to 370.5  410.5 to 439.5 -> 0.58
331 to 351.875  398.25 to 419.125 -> 0.71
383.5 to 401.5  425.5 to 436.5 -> 0.58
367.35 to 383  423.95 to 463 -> 0.81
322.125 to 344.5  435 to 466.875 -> 0.84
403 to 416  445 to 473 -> 1.30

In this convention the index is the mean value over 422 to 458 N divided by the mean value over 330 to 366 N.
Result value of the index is 0.75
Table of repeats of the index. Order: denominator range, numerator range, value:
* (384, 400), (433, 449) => 0.77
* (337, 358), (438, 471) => 0.89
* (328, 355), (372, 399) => 0.95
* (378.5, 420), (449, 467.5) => 1.12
